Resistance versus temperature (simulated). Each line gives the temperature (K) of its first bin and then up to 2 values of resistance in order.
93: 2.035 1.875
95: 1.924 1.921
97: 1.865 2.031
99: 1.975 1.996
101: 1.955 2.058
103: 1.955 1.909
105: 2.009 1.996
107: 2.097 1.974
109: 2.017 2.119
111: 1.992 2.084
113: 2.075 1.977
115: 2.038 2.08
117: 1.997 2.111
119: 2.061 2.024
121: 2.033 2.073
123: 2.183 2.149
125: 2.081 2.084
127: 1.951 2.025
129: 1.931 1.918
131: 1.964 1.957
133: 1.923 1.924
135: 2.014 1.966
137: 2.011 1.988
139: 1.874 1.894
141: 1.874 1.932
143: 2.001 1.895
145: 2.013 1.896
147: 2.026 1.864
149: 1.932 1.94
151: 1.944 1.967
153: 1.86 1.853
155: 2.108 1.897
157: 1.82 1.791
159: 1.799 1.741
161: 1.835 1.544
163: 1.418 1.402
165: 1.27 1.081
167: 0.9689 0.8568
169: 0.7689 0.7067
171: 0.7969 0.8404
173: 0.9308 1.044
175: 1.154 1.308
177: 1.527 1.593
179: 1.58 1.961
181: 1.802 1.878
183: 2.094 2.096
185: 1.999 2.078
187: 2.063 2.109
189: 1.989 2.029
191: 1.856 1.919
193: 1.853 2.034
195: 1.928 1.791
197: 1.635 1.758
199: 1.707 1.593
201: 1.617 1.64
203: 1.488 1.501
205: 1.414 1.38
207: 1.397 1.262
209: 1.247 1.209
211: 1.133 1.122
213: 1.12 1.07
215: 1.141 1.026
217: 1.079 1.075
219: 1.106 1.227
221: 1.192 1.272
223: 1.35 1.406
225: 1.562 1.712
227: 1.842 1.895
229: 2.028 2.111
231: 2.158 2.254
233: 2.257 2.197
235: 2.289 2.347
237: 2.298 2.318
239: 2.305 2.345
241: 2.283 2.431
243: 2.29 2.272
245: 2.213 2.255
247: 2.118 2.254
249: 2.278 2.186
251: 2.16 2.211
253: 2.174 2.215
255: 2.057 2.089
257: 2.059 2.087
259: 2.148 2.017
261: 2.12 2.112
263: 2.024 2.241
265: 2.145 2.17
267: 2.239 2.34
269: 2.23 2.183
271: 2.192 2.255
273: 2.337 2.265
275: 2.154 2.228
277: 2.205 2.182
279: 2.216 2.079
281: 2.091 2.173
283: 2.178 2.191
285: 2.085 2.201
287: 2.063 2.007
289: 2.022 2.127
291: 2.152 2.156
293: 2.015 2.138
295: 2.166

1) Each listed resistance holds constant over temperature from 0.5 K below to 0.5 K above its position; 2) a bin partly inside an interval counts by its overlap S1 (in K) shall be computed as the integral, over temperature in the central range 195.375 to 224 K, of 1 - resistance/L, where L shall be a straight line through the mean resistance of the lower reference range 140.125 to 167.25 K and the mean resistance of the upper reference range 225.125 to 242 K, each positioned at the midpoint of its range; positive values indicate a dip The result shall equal 9.7 K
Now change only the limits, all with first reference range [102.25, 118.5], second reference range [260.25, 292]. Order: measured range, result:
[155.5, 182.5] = 9.0 K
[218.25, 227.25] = 3.1 K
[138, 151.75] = 0.8 K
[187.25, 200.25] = 1.4 K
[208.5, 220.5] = 5.6 K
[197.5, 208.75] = 3.1 K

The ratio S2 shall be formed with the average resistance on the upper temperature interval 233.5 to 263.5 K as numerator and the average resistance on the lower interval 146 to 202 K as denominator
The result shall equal 1.33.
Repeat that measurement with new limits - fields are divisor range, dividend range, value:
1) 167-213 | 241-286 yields 1.42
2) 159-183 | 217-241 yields 1.38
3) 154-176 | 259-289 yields 1.62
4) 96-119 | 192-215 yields 0.74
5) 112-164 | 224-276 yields 1.11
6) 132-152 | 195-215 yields 0.74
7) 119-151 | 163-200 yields 0.79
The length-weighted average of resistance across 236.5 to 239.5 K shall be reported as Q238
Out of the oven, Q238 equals 2.31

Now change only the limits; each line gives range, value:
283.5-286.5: 2.16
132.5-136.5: 1.96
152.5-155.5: 1.94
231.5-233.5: 2.26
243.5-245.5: 2.24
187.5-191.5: 2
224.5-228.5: 1.75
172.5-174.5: 0.987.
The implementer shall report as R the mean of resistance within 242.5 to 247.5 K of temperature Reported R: 2.23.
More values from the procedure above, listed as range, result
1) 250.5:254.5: 2.19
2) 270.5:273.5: 2.26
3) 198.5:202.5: 1.64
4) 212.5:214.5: 1.1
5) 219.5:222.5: 1.23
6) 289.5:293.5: 2.11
